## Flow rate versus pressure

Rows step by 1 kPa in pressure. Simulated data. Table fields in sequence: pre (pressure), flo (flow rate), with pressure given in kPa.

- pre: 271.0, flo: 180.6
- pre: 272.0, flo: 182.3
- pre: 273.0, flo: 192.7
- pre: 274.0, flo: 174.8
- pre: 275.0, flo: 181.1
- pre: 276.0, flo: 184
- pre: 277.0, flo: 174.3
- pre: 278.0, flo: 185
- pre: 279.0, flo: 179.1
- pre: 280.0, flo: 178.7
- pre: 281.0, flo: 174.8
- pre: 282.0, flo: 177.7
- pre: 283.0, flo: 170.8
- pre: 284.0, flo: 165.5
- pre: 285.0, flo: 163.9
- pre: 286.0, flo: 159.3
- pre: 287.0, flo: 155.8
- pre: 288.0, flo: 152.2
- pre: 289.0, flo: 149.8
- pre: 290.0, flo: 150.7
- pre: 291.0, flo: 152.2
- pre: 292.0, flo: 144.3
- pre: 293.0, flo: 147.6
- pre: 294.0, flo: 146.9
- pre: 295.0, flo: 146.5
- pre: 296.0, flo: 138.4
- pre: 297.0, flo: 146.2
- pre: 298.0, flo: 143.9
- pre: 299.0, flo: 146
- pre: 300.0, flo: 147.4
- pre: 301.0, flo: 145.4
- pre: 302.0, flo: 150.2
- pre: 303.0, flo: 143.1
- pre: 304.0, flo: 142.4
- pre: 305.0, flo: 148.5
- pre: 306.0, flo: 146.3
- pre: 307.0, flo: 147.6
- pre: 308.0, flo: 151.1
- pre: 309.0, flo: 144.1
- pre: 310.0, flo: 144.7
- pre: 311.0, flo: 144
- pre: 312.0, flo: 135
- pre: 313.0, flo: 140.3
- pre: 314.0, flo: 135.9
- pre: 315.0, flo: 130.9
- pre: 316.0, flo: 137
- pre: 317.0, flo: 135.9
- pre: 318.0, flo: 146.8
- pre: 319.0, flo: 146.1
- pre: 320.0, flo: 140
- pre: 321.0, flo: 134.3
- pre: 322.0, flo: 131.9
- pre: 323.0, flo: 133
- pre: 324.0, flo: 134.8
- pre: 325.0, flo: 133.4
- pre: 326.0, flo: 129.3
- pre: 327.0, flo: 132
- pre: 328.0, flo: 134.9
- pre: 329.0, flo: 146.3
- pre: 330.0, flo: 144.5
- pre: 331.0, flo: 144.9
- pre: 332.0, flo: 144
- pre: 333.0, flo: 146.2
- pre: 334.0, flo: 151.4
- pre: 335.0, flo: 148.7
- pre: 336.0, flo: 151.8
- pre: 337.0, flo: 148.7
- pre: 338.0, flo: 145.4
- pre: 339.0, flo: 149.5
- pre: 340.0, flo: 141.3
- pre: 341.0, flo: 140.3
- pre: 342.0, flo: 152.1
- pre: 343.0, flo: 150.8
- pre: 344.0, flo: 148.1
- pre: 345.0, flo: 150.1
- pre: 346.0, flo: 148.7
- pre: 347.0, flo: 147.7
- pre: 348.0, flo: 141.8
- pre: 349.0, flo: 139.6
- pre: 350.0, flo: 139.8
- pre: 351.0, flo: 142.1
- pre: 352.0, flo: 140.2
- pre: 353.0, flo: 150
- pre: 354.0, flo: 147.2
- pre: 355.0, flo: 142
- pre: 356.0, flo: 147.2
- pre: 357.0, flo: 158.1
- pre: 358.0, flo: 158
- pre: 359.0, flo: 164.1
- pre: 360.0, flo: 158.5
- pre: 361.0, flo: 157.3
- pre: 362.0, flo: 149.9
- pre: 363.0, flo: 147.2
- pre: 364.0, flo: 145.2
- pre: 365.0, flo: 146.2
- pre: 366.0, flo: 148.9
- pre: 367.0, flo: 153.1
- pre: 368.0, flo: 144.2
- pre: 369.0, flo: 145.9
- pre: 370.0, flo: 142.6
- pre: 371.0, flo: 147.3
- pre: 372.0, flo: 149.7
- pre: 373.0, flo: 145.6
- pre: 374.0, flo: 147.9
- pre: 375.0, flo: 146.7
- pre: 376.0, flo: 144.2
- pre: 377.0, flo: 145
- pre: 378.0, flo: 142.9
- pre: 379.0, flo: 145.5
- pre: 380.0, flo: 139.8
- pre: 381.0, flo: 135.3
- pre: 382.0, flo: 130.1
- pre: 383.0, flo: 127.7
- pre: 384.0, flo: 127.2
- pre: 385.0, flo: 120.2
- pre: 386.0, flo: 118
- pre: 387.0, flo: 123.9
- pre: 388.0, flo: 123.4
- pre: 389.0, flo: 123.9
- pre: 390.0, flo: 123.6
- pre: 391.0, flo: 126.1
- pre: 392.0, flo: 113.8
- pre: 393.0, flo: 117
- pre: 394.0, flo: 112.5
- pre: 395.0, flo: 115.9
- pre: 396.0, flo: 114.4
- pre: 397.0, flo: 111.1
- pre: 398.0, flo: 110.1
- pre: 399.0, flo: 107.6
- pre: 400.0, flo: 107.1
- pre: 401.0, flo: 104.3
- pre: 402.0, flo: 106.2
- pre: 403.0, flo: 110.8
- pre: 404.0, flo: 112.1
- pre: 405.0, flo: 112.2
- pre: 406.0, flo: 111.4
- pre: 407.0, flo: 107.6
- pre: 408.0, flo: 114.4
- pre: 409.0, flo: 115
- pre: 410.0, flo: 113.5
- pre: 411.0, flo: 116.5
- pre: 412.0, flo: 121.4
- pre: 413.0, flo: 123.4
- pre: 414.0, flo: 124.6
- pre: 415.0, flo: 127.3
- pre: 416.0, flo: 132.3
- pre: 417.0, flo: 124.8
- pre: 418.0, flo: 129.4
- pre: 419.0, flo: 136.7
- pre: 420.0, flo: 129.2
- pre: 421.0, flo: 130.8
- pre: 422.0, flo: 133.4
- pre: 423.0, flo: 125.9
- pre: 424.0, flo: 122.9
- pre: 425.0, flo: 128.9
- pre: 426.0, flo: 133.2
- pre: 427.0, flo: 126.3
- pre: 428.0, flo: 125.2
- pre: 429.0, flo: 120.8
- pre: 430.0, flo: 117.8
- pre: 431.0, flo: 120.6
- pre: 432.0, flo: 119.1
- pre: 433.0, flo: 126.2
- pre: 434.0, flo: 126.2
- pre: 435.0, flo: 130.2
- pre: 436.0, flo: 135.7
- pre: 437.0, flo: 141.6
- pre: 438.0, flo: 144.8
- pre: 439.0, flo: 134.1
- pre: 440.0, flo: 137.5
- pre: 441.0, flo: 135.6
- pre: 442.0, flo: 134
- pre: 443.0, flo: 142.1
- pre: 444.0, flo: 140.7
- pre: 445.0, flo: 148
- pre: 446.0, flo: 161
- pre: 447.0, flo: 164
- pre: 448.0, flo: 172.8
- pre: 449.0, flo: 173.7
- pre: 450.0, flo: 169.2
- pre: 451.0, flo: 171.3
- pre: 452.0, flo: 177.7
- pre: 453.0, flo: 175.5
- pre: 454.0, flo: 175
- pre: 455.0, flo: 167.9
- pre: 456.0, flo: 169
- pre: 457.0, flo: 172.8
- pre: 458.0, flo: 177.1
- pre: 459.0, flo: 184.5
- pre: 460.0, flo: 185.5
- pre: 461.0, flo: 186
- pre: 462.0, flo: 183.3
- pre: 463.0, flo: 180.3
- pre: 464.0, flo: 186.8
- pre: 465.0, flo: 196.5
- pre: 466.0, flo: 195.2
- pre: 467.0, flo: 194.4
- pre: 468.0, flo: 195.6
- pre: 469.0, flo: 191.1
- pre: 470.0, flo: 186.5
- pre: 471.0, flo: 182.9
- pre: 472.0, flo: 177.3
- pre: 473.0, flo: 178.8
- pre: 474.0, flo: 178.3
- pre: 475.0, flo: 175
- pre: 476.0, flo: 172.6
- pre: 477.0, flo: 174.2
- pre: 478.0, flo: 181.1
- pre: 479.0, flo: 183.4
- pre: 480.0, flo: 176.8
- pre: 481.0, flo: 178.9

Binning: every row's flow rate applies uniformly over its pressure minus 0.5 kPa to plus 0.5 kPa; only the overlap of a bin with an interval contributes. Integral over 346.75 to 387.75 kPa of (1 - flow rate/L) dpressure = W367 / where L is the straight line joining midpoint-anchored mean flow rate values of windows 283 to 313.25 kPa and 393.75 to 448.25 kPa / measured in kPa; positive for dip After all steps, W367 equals -2.4 kPa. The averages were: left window 148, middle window 144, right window 126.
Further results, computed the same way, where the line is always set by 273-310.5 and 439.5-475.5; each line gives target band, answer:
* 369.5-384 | 2.1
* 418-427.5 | 2.2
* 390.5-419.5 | 8.9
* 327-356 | 3.0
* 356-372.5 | 1.3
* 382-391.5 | 2.4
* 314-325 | 1.6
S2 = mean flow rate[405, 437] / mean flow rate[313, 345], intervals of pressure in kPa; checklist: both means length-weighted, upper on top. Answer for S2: 0.88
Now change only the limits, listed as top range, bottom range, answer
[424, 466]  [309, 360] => 1.07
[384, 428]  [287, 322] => 0.83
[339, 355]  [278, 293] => 0.89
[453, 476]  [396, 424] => 1.54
